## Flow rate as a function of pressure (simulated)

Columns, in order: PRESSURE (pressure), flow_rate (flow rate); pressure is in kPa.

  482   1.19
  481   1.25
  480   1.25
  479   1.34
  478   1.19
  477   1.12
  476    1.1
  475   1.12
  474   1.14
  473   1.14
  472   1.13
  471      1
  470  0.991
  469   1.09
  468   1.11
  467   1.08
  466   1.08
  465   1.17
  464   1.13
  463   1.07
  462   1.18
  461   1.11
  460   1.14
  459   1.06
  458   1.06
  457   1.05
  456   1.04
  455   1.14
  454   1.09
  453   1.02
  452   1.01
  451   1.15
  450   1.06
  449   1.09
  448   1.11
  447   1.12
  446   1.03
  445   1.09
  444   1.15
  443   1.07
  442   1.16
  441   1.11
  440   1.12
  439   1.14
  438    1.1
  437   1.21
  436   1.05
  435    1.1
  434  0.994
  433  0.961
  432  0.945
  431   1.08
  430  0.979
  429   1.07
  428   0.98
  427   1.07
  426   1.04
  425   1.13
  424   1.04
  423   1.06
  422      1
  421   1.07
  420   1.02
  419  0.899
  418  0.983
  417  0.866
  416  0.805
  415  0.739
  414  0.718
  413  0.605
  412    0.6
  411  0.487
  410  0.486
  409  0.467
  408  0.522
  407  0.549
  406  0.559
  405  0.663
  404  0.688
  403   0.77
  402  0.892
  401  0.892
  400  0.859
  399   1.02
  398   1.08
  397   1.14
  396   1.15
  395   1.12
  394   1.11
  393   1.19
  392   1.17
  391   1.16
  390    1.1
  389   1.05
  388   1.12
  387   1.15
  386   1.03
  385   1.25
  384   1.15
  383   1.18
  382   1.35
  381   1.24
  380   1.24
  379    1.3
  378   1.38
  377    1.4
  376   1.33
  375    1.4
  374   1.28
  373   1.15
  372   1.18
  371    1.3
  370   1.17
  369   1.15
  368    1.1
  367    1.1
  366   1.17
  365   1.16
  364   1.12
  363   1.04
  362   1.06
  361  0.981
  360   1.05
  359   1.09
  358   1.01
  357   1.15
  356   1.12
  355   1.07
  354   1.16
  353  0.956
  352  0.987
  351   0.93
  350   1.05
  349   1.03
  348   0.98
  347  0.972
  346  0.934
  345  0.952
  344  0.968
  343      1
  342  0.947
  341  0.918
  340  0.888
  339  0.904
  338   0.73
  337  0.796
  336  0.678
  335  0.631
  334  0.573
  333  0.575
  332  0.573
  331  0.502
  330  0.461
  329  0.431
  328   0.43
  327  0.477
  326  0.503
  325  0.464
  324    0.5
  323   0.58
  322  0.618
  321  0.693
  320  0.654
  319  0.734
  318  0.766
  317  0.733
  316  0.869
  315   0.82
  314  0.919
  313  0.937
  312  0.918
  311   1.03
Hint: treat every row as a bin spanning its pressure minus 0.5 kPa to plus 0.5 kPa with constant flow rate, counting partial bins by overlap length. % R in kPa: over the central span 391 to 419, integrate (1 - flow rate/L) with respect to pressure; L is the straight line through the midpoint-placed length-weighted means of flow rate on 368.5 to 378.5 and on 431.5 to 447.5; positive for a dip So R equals 8.49 kPa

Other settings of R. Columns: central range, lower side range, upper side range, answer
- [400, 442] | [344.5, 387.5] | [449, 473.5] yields 8.1 kPa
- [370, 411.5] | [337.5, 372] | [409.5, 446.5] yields -1.4 kPa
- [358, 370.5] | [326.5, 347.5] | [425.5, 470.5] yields -4.3 kPa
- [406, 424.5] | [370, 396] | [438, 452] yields 6.2 kPa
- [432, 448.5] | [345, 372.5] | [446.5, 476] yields 0.0 kPa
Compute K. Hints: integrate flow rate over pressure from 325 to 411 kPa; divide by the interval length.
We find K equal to 0.965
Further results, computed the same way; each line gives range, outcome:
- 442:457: 1.08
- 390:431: 0.896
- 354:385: 1.18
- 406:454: 0.956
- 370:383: 1.29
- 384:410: 0.943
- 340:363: 1.01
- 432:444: 1.09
